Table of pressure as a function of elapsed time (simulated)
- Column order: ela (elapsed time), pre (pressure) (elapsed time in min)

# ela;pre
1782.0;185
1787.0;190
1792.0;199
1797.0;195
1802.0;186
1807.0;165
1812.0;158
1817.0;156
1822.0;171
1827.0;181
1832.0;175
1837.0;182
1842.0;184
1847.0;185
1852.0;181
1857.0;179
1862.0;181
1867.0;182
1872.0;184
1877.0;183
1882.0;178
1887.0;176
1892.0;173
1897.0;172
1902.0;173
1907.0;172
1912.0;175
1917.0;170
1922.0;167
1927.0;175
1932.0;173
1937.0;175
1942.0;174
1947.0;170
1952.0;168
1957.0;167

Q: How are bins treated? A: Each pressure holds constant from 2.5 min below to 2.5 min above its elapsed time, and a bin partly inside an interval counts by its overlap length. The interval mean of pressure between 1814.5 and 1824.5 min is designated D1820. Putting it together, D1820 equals 164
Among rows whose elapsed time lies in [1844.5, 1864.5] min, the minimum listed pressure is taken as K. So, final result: 179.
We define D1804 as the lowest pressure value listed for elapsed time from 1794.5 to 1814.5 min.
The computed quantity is 158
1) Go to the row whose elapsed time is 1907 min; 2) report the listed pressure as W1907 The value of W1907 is 172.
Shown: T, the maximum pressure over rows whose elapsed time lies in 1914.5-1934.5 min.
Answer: 175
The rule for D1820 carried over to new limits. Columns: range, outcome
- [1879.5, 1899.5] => 175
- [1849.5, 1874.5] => 181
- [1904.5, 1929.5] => 172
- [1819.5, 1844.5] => 179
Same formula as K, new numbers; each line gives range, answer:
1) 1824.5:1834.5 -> 175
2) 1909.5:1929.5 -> 167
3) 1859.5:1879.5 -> 181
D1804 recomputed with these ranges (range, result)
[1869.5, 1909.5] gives 172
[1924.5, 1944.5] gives 173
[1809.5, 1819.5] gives 156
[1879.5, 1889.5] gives 176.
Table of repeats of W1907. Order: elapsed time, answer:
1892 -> 173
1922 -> 167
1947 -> 170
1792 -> 199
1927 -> 175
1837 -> 182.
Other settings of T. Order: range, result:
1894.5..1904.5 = 173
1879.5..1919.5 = 178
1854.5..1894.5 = 184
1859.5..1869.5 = 182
